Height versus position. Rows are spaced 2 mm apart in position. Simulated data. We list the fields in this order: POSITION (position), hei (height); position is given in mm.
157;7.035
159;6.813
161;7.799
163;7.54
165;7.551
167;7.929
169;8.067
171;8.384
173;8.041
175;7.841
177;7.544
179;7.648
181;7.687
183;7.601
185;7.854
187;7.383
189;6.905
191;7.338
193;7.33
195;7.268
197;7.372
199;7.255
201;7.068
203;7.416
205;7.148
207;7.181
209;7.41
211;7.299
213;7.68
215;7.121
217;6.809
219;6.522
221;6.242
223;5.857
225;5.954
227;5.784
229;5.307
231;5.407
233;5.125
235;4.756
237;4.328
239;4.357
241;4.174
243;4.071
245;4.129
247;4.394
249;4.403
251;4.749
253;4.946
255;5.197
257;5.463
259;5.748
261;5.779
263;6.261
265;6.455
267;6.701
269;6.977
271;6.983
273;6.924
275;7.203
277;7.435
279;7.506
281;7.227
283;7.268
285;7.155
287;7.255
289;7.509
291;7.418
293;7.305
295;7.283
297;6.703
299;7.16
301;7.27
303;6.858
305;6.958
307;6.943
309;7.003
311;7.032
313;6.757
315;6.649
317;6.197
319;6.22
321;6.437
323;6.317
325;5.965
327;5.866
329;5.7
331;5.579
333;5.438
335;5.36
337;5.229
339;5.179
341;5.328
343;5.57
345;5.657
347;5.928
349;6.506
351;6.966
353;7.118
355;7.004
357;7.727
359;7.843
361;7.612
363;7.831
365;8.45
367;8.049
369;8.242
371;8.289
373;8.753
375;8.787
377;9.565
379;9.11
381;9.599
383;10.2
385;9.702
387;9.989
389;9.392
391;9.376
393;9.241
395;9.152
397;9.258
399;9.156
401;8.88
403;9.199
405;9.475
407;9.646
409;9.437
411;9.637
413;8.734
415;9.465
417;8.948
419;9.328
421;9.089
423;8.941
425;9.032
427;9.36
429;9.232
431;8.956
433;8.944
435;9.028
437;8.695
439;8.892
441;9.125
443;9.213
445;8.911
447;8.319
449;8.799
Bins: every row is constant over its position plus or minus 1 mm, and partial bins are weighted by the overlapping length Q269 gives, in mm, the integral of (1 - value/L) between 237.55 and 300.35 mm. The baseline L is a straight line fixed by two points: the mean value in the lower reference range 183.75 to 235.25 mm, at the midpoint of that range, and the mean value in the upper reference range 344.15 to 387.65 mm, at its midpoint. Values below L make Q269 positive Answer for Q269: 9.6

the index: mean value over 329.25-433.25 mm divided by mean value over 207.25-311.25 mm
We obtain 1.3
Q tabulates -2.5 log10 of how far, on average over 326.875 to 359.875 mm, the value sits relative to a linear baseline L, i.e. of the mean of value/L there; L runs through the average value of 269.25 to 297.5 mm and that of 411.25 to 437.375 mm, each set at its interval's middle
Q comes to 0.295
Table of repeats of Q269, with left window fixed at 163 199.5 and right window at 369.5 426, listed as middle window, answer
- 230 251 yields 9.21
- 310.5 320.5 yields 2.42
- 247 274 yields 7.84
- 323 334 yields 3.73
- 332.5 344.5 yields 4.70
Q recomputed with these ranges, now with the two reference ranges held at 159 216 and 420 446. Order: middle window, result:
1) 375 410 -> -0.08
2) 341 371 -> 0.20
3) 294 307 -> 0.17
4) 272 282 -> 0.11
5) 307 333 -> 0.30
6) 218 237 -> 0.36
